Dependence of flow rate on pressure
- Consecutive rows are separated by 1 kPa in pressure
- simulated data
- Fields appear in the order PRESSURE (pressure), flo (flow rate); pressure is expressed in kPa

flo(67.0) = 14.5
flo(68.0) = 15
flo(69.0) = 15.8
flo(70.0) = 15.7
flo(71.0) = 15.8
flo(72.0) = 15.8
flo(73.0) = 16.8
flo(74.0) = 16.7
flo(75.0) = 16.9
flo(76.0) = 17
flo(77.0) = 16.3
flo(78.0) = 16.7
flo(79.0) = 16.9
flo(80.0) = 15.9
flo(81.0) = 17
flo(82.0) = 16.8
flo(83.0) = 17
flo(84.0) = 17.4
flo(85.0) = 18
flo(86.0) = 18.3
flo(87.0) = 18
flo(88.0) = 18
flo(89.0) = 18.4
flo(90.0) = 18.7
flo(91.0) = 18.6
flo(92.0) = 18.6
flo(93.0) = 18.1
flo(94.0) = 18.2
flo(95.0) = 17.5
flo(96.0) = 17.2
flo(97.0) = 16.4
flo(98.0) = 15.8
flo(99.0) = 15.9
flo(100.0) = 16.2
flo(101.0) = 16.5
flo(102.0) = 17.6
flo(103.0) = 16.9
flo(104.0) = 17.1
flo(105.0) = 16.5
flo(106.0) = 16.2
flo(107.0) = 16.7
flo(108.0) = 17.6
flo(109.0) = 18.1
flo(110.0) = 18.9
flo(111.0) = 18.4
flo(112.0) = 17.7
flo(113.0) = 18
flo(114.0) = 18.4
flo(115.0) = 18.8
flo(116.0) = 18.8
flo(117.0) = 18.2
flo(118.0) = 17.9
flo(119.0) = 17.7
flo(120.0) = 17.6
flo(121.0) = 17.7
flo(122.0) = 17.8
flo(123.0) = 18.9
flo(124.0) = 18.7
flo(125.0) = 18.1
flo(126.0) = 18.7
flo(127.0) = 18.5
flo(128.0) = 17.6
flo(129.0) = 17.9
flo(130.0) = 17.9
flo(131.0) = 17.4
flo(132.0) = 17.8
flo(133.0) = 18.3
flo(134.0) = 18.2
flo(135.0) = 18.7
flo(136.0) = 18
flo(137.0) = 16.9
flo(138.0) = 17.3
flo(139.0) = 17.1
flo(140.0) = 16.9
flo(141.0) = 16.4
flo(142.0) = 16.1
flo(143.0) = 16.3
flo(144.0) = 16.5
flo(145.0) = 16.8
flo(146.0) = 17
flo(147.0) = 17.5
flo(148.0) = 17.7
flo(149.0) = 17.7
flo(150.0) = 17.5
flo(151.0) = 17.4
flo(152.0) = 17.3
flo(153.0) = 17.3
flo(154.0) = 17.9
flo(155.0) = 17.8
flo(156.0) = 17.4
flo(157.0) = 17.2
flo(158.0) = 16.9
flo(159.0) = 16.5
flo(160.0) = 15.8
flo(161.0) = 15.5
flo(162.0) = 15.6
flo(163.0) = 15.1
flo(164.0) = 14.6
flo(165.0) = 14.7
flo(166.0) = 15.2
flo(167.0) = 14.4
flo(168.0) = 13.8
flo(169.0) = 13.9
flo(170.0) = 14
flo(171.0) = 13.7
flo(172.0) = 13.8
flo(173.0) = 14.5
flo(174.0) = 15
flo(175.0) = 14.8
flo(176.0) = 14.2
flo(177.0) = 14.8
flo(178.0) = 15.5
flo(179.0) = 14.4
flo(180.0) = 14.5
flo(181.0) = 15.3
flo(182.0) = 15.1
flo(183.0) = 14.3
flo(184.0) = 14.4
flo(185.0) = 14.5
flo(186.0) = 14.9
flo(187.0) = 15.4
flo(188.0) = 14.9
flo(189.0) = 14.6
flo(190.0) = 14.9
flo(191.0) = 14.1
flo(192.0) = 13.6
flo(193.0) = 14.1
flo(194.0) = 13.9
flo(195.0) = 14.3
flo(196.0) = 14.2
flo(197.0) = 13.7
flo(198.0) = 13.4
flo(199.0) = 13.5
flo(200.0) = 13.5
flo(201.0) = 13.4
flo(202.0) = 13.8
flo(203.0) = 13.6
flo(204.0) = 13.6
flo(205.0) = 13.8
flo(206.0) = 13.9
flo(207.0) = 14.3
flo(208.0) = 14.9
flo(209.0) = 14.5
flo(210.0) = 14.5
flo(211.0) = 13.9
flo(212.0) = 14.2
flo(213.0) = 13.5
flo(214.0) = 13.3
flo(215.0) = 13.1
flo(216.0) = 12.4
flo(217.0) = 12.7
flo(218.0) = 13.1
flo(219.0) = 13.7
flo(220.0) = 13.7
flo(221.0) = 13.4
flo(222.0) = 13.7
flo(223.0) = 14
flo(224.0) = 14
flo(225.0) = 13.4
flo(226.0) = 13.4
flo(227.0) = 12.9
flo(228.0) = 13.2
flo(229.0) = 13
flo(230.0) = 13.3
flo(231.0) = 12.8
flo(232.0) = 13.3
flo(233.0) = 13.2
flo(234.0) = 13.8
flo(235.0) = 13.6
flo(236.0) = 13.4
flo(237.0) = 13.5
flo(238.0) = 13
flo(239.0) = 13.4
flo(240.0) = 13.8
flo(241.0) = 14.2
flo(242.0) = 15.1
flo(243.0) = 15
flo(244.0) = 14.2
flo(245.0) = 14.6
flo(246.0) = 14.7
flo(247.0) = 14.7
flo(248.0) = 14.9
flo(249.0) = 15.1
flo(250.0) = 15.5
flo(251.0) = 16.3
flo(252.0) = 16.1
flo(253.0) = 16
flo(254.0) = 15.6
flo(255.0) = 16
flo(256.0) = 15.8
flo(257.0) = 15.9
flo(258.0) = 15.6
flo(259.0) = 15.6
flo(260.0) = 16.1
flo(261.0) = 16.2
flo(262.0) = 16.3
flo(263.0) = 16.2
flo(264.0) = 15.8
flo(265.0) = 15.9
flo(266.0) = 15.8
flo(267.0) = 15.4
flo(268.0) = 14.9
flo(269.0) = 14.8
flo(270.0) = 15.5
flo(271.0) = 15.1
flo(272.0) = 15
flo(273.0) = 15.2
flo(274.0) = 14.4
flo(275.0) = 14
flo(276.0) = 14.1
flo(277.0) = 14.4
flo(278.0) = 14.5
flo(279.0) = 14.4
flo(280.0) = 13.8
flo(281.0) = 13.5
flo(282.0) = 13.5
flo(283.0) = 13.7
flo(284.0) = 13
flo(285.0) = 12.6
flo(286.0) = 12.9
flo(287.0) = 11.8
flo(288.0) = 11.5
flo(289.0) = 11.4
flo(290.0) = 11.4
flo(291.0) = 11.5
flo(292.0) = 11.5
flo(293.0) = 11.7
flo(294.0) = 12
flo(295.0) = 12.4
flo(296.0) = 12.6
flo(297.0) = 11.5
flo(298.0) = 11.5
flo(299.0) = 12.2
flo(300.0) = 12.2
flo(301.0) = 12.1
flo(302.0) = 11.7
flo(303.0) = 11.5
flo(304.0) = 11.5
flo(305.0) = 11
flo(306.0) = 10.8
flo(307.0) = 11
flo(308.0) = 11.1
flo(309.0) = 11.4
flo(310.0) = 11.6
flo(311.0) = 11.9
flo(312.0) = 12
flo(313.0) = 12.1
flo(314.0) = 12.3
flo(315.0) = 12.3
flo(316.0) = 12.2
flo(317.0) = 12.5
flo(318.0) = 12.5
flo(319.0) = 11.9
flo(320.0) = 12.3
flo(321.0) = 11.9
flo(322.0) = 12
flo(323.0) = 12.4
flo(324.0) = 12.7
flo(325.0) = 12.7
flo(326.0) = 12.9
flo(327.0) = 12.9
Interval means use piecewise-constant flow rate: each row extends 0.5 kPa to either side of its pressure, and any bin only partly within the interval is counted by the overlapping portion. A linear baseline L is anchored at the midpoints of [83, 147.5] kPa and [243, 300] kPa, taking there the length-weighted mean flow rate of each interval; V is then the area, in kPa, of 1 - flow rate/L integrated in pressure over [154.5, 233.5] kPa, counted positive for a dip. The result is 8.1 kPa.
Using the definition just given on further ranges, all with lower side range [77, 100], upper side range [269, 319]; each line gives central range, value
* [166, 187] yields 1.09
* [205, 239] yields 1.75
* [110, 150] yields -3.26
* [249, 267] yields -3.29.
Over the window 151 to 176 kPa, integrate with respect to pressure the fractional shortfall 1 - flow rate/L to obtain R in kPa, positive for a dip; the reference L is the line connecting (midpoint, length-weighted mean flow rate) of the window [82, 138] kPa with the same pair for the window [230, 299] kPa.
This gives 1.5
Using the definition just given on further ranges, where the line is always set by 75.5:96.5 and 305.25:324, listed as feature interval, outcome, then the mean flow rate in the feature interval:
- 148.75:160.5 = -1.0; 17.2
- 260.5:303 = -2.7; 13.5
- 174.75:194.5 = 0.7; 14.6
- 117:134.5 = -1.6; 18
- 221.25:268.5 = -3.6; 14.6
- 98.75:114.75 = -0.3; 17.3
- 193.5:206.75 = 0.9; 13.7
